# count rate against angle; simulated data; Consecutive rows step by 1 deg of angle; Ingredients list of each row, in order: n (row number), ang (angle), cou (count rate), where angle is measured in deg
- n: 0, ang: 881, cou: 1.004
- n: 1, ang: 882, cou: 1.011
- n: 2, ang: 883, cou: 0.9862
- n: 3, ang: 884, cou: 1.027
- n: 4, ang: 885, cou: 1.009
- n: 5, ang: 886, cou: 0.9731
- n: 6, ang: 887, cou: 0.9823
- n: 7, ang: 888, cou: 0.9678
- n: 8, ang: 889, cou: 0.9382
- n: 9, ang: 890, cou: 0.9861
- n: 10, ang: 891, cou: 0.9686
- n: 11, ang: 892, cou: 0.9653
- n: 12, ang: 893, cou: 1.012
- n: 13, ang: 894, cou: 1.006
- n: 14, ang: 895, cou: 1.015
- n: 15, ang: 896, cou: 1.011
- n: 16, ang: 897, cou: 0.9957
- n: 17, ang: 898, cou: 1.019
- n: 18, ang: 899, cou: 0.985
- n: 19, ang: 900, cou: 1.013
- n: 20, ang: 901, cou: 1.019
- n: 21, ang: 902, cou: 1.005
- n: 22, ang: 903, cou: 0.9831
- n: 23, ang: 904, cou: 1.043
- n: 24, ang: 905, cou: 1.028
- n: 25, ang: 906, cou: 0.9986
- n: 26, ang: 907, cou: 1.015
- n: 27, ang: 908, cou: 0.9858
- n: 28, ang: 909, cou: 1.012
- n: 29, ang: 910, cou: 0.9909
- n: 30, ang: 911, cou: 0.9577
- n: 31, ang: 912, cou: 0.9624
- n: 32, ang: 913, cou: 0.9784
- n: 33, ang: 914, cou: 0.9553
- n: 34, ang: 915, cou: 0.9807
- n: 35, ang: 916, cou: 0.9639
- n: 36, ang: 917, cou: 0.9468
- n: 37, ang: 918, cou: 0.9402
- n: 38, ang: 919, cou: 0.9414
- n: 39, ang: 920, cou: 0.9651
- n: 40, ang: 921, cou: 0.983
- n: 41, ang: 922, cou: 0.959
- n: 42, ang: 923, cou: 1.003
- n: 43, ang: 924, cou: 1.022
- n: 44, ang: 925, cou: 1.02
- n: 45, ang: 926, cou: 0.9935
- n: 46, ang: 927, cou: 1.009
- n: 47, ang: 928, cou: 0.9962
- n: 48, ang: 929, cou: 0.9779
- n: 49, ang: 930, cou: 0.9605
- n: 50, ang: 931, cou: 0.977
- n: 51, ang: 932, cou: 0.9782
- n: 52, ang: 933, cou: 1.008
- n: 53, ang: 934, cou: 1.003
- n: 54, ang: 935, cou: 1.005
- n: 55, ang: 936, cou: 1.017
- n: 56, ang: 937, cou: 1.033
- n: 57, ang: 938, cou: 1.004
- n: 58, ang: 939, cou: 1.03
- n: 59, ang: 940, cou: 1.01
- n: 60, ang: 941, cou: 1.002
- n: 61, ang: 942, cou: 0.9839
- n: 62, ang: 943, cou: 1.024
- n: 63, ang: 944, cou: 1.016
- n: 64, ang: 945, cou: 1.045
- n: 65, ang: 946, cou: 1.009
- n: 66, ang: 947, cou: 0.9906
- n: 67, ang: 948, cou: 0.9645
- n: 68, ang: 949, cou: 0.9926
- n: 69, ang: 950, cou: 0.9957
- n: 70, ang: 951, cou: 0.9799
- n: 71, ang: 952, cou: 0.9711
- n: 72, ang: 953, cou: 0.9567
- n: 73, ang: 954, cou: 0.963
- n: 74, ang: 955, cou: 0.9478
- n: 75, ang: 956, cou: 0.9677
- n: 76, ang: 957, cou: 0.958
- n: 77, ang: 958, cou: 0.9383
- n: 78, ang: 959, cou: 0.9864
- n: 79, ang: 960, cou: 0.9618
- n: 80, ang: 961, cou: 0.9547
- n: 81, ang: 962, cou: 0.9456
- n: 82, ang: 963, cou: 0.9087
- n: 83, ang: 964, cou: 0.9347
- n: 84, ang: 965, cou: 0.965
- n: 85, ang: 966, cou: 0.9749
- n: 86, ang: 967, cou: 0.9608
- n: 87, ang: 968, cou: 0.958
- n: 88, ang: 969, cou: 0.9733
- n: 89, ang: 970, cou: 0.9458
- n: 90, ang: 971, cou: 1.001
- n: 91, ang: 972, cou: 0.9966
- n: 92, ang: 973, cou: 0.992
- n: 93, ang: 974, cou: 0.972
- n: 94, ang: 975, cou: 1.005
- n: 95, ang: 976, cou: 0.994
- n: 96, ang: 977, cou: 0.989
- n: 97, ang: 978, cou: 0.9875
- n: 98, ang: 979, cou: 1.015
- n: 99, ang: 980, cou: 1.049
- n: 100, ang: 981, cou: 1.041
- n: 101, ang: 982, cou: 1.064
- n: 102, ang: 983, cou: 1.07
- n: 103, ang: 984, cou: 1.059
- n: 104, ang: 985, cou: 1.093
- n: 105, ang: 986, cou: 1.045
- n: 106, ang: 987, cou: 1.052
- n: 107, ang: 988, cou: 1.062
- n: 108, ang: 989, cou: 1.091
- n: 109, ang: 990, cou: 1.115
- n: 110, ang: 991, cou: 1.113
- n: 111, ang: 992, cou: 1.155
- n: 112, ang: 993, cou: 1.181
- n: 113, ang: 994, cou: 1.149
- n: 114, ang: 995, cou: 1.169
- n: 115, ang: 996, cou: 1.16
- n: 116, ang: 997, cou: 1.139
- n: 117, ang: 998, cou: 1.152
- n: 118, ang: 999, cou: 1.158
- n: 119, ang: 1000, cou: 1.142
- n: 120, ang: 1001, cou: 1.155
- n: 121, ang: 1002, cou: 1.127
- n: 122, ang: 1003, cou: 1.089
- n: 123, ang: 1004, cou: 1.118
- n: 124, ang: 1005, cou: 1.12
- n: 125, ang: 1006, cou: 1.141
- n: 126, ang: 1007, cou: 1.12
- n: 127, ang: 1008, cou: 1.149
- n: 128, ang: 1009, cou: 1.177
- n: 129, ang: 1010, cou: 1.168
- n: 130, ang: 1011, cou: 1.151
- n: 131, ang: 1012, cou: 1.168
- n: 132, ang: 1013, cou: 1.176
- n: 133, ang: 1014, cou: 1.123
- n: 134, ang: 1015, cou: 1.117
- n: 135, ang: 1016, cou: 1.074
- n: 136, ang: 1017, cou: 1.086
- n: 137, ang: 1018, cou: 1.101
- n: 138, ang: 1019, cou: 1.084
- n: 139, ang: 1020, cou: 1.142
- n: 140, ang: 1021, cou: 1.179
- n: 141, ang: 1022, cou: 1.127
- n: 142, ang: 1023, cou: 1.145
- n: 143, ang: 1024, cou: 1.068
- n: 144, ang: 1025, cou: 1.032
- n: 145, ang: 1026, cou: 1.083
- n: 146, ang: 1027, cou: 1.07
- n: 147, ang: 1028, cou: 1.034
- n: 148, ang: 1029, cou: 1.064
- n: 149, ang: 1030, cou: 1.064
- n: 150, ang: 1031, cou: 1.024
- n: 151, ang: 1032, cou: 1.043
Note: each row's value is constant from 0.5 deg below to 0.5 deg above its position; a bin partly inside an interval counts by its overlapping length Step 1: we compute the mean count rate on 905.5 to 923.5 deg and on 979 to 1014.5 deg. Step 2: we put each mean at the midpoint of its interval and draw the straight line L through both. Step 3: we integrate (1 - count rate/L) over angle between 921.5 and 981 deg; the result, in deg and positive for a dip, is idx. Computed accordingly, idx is 3.0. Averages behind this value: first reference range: 0.974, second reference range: 1.12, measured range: 0.987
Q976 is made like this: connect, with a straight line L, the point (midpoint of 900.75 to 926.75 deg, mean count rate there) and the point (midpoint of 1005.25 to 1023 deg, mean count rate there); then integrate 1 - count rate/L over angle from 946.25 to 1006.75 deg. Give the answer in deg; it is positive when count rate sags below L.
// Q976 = 2.5 deg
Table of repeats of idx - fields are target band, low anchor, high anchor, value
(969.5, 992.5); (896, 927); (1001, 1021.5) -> 1.0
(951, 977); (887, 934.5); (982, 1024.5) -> 2.4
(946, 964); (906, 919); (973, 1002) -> 1.2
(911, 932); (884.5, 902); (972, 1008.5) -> 0.9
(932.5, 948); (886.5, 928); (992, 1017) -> 0.4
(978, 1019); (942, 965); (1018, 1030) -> -2.5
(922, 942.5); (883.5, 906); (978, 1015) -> 0.8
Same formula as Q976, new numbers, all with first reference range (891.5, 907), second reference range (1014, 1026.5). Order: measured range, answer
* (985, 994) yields -0.2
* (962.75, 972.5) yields 0.9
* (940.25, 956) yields 0.9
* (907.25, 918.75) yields 0.5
